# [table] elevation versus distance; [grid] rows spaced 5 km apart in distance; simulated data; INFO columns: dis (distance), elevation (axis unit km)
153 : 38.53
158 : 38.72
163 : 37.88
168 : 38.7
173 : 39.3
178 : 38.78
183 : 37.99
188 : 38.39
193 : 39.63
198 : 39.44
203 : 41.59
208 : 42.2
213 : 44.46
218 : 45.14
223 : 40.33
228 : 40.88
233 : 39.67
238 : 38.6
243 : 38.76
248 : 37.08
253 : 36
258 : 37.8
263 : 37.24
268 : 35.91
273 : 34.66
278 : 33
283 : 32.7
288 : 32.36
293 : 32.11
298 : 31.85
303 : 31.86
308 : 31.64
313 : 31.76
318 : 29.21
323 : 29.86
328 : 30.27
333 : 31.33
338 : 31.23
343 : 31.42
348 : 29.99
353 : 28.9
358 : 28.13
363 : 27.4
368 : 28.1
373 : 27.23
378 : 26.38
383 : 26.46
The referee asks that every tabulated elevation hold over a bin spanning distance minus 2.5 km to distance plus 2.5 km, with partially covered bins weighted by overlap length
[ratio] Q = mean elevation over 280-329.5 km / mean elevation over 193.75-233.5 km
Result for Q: 0.75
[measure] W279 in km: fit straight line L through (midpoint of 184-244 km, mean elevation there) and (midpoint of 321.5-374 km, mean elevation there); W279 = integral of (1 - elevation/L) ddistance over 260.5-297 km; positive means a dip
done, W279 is 1.5 km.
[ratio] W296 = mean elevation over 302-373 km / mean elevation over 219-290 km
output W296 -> 0.81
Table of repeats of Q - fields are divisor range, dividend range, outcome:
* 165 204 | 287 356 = 0.79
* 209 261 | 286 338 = 0.78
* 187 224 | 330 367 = 0.71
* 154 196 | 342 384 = 0.73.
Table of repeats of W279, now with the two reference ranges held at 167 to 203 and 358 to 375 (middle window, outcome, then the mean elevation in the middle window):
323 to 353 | -1.17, 30.6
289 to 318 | -0.01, 31.6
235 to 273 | -2.68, 37.2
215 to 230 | -2.25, 42.2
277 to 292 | 0.10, 32.6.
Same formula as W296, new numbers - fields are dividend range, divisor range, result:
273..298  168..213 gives 0.82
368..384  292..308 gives 0.84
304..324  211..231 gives 0.72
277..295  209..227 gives 0.76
